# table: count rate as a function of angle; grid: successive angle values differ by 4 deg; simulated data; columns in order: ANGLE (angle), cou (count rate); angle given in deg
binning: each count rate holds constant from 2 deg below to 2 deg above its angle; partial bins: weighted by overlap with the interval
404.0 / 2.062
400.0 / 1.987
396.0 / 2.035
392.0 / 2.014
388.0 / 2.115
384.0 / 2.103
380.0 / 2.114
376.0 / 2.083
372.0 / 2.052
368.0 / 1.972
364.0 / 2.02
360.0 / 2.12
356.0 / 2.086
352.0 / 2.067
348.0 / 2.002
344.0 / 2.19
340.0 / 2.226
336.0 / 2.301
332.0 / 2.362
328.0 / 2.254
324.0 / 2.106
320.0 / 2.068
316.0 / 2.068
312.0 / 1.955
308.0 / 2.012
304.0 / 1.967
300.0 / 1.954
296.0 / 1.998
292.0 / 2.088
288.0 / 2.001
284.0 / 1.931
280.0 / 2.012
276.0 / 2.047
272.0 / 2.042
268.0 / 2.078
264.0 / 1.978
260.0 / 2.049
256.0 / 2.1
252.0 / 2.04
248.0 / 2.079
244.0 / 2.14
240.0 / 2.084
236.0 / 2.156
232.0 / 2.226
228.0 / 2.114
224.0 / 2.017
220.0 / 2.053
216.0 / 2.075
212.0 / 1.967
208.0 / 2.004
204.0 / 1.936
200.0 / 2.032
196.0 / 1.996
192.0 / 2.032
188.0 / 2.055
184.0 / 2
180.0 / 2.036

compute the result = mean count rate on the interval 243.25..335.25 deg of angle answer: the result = 2.06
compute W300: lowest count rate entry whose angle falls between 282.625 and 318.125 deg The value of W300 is 1.931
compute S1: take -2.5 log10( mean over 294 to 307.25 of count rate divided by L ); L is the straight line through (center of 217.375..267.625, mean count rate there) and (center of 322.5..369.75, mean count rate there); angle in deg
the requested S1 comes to 0.08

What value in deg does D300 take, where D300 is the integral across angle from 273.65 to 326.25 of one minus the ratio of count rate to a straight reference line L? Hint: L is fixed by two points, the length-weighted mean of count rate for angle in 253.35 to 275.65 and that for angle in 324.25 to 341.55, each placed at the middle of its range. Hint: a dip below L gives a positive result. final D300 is 3.5 deg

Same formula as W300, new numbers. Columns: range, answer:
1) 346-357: 2.002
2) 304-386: 1.955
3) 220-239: 2.017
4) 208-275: 1.967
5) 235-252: 2.04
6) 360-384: 1.972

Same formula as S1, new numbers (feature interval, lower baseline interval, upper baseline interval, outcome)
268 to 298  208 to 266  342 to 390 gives 0.03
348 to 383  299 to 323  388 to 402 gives -0.02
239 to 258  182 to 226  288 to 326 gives -0.04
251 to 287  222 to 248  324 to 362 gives 0.06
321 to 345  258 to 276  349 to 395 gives -0.09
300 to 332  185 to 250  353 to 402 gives -0.01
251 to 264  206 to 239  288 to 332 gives 0.01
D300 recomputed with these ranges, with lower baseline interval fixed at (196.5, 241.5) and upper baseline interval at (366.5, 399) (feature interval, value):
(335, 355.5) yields -0.8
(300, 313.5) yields 0.5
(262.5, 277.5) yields 0.2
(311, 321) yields 0.1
